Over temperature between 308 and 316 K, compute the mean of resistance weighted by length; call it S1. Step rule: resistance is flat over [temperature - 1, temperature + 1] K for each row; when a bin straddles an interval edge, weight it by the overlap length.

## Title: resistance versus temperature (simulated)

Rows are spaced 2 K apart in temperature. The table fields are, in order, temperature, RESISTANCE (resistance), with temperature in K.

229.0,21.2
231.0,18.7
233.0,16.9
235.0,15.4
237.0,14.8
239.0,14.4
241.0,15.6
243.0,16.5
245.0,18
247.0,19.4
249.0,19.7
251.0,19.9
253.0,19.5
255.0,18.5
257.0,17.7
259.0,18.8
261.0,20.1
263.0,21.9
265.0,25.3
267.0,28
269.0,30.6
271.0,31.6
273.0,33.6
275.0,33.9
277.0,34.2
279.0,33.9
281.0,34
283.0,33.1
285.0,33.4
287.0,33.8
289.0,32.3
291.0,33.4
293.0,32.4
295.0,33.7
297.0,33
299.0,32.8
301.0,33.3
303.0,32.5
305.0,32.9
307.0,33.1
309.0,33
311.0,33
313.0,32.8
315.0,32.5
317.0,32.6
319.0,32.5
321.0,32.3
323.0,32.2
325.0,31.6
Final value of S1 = 32.8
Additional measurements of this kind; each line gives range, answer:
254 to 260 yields 18.3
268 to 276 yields 32.4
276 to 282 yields 34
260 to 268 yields 23.8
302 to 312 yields 32.9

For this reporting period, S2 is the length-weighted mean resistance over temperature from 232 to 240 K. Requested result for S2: 15.4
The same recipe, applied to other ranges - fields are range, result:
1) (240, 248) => 17.4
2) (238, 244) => 15.5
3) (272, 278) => 33.9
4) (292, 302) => 33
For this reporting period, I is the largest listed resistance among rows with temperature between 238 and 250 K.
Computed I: 19.7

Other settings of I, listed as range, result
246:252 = 19.9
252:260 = 19.5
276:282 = 34.2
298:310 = 33.3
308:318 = 33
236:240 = 14.8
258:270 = 30.6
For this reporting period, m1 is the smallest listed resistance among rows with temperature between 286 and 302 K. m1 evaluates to 32.3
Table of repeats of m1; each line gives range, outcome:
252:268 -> 17.7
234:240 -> 14.4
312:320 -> 32.5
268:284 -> 30.6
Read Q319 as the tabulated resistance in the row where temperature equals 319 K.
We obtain 32.5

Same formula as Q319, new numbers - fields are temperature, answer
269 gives 30.6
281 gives 34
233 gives 16.9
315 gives 32.5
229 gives 21.2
